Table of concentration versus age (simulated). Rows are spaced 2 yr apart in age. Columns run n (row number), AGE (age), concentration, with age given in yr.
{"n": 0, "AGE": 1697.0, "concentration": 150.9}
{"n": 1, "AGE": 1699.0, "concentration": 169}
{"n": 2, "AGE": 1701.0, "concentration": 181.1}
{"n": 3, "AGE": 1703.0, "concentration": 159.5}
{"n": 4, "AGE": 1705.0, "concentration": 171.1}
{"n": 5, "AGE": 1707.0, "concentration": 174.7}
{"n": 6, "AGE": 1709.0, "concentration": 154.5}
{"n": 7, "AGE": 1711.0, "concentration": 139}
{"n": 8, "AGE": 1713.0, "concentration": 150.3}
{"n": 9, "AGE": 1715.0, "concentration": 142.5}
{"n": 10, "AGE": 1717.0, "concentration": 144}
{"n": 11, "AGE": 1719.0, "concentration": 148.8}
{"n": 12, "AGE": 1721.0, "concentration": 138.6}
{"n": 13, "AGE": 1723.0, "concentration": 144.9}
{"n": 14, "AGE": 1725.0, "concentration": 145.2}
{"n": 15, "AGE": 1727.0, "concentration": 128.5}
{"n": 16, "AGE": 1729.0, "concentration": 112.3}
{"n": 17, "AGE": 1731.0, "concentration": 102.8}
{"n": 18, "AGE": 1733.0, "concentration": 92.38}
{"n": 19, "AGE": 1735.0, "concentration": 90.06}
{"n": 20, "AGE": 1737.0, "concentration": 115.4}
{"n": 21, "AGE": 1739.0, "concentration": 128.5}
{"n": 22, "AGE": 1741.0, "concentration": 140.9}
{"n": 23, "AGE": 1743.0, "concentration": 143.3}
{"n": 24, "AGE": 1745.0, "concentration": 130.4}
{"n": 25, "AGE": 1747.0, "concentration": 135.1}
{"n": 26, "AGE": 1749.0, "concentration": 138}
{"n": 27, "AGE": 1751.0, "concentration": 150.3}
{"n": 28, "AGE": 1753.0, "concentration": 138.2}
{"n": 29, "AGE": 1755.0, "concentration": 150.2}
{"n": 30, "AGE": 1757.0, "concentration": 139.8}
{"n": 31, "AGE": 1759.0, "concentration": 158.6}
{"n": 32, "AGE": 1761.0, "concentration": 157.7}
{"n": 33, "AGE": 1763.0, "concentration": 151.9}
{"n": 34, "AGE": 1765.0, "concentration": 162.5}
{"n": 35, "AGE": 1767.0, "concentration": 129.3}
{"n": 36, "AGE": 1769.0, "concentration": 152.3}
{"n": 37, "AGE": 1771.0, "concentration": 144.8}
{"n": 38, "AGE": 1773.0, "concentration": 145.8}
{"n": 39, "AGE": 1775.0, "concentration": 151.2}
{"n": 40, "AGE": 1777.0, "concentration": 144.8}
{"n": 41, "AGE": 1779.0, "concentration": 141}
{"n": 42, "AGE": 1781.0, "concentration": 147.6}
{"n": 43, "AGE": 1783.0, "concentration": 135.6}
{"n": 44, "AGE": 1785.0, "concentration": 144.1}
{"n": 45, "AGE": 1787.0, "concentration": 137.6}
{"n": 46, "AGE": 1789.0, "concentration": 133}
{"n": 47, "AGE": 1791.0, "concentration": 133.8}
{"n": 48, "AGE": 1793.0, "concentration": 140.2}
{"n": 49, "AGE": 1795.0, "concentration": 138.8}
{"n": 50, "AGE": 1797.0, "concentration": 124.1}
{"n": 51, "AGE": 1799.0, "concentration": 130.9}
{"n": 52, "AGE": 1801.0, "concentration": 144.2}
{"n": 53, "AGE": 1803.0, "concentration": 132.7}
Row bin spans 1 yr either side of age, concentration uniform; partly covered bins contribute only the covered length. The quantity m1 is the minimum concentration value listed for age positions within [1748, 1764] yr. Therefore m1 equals 138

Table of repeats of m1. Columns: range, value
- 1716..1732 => 102.8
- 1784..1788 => 137.6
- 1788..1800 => 124.1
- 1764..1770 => 129.3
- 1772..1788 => 135.6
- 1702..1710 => 154.5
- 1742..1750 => 130.4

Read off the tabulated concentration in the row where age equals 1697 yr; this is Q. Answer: 150.9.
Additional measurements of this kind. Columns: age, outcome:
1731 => 102.8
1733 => 92.38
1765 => 162.5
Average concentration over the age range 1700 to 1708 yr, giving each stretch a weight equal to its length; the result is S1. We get 172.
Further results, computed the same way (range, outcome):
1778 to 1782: 144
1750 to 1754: 144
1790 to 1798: 134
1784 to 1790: 138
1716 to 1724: 144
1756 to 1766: 154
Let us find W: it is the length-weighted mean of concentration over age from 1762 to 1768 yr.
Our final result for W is 148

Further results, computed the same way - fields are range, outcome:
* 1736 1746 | 132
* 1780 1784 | 142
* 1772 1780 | 146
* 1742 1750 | 137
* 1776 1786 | 143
